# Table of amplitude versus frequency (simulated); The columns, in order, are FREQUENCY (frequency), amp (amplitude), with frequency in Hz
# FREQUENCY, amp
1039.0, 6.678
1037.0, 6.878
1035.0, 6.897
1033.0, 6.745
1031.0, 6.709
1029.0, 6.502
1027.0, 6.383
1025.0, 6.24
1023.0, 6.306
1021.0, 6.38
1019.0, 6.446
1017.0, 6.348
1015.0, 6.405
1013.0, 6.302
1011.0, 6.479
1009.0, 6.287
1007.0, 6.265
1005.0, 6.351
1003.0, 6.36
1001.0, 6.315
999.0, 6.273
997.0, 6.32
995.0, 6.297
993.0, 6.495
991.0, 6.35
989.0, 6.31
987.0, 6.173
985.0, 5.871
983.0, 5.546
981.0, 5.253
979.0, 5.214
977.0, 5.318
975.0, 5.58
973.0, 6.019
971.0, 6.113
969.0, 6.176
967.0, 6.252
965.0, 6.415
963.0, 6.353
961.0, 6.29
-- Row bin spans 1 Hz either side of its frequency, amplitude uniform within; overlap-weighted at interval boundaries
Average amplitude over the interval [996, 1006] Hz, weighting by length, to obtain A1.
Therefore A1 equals 6.32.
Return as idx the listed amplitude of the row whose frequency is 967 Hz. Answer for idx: 6.252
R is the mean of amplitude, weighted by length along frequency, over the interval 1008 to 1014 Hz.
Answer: 6.36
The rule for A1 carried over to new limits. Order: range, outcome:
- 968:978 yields 5.84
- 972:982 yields 5.48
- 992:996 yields 6.4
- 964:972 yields 6.24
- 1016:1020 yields 6.4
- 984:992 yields 6.18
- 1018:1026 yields 6.34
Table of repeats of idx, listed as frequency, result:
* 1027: 6.383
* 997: 6.32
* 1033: 6.745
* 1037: 6.878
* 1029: 6.502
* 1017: 6.348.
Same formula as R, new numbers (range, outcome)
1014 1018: 6.38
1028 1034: 6.65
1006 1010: 6.28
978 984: 5.34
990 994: 6.42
